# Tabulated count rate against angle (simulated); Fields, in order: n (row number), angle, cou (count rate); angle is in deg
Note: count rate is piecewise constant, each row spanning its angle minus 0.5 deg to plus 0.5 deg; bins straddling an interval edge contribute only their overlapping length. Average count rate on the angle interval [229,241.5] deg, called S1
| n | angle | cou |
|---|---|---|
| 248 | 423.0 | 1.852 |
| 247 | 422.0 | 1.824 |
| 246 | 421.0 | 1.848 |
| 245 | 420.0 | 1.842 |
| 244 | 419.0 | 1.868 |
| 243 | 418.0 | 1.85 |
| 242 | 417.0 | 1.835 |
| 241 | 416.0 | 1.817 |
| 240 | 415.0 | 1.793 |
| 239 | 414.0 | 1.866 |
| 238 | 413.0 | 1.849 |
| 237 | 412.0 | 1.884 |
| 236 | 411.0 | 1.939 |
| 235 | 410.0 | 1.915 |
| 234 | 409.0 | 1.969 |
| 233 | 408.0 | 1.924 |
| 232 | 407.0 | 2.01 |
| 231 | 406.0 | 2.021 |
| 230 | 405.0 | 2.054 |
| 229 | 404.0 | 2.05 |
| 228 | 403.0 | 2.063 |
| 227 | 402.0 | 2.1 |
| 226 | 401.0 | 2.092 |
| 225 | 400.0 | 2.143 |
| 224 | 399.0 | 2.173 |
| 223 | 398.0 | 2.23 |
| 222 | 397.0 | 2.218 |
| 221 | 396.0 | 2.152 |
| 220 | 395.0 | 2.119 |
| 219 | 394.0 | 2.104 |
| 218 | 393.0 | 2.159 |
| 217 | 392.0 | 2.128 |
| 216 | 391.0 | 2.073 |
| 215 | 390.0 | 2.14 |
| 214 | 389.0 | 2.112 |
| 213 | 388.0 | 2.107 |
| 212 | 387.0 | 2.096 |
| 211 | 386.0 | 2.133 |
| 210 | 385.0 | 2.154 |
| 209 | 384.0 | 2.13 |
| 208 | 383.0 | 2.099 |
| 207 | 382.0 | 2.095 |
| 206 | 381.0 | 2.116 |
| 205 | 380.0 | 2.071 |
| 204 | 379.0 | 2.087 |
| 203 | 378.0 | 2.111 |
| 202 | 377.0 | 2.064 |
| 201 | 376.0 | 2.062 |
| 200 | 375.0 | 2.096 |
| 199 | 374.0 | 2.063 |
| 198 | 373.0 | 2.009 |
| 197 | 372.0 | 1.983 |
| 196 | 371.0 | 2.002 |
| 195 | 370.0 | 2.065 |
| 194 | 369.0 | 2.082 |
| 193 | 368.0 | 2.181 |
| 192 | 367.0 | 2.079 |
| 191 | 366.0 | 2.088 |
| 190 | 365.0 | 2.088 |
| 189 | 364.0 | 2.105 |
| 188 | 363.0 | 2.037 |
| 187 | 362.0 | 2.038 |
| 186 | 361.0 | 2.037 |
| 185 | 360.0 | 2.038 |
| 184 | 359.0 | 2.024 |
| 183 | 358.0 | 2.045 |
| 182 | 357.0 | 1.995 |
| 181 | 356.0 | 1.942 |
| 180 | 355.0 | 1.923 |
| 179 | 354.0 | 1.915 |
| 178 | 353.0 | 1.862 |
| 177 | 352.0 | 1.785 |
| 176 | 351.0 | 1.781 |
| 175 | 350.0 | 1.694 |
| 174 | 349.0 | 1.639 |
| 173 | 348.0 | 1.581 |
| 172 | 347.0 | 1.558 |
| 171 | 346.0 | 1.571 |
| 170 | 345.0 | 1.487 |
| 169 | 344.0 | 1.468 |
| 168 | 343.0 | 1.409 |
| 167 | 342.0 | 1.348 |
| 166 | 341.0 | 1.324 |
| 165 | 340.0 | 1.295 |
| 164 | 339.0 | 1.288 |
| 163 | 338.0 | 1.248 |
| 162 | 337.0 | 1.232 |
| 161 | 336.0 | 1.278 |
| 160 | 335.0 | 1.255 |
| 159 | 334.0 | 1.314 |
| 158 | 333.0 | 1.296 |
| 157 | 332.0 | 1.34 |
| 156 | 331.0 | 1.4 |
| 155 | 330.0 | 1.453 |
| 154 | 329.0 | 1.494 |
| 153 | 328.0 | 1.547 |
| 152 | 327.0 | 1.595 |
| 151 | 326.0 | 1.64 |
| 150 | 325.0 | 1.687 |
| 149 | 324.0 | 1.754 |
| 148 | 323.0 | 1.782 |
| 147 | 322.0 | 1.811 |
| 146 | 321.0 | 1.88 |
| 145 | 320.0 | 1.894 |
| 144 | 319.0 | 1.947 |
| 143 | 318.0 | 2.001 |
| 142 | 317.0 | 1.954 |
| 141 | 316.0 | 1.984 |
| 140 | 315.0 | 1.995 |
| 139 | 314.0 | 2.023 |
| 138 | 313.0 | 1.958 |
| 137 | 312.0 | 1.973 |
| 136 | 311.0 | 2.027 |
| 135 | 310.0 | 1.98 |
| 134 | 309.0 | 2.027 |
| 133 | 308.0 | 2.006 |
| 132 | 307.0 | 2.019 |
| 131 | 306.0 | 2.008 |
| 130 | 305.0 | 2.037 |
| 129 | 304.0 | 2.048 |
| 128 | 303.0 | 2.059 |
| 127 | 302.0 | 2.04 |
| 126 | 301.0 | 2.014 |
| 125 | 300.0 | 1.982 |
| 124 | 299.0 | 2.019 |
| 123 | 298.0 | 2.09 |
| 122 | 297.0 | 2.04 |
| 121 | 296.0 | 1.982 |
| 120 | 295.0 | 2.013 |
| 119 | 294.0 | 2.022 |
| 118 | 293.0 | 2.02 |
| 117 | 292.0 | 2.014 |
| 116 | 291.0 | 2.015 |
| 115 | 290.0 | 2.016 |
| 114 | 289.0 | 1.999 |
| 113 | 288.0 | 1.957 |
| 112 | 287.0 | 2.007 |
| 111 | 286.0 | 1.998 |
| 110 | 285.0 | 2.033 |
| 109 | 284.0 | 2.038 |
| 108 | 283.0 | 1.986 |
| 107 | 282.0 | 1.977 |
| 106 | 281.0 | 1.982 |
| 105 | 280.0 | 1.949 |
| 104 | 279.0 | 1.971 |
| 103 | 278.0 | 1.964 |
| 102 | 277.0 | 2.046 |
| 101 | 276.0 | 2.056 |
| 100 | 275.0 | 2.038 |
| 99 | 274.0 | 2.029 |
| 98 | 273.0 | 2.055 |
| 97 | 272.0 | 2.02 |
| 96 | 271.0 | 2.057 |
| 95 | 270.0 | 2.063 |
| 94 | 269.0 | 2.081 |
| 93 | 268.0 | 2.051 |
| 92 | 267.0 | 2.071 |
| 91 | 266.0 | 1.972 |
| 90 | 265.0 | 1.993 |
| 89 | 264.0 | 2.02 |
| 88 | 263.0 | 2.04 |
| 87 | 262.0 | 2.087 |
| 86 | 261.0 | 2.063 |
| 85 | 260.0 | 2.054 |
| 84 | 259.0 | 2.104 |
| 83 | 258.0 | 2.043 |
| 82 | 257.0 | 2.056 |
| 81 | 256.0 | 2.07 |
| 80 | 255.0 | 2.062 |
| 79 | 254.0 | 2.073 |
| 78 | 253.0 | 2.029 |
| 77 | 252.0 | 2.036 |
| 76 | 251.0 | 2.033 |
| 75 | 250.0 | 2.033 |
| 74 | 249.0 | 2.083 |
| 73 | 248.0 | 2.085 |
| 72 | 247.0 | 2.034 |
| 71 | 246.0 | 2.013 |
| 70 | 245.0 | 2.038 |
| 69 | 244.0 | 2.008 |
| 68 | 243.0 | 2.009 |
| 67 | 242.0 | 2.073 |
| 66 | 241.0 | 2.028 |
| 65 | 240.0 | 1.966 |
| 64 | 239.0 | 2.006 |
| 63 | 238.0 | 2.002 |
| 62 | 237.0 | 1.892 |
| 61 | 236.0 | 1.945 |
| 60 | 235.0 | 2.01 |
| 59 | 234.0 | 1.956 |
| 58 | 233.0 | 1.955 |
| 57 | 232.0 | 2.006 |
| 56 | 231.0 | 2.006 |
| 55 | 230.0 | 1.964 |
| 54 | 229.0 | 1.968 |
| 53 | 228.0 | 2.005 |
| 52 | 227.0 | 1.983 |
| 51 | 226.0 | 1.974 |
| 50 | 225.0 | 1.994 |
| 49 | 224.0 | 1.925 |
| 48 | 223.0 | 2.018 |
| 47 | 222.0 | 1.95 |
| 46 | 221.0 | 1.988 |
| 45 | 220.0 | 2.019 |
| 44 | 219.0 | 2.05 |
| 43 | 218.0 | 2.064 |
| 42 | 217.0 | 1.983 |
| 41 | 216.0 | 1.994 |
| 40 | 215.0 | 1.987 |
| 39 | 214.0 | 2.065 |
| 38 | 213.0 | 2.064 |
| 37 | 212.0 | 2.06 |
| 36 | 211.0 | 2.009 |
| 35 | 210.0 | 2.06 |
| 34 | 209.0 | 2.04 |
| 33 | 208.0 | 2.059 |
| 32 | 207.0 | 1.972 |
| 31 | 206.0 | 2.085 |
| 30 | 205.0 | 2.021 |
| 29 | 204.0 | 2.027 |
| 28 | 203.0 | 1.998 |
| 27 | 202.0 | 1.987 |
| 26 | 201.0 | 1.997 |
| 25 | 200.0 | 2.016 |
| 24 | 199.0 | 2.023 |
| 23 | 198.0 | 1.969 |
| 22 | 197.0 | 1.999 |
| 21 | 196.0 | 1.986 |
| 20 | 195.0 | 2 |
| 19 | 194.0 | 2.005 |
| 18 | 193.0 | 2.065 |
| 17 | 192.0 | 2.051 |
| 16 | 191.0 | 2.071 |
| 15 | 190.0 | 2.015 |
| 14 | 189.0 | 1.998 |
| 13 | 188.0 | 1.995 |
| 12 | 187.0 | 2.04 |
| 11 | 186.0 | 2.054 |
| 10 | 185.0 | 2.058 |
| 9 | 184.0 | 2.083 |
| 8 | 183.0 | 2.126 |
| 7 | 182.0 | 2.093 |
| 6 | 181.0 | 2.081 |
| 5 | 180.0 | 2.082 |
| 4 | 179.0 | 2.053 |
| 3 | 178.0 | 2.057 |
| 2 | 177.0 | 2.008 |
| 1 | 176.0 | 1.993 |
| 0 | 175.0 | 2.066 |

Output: 1.98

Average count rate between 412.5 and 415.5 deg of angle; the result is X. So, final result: 1.84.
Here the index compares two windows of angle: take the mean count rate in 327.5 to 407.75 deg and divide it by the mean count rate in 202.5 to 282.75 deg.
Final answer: 0.9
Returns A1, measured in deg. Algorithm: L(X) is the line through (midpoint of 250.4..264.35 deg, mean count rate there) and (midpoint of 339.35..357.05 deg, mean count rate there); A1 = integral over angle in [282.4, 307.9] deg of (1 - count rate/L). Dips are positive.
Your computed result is -1.90 deg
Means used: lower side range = 2.06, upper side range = 1.63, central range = 2.02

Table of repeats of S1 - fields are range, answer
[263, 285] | 2.02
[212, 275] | 2.02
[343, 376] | 1.91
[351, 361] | 1.94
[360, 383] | 2.07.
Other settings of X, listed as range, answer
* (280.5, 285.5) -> 2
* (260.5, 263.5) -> 2.06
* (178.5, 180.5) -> 2.07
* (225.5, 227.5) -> 1.98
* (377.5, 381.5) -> 2.1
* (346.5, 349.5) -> 1.59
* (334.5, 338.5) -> 1.25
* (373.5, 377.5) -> 2.07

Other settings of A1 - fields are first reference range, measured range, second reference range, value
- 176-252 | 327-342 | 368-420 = 5.1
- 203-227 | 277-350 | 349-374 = 7.4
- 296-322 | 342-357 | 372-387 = 2.7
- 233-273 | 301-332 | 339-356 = -2.0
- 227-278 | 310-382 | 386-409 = 9.7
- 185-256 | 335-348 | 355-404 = 4.3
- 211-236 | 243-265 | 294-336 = -1.2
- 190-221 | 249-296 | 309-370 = -3.6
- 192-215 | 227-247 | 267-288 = 0.3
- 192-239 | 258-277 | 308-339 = -2.0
